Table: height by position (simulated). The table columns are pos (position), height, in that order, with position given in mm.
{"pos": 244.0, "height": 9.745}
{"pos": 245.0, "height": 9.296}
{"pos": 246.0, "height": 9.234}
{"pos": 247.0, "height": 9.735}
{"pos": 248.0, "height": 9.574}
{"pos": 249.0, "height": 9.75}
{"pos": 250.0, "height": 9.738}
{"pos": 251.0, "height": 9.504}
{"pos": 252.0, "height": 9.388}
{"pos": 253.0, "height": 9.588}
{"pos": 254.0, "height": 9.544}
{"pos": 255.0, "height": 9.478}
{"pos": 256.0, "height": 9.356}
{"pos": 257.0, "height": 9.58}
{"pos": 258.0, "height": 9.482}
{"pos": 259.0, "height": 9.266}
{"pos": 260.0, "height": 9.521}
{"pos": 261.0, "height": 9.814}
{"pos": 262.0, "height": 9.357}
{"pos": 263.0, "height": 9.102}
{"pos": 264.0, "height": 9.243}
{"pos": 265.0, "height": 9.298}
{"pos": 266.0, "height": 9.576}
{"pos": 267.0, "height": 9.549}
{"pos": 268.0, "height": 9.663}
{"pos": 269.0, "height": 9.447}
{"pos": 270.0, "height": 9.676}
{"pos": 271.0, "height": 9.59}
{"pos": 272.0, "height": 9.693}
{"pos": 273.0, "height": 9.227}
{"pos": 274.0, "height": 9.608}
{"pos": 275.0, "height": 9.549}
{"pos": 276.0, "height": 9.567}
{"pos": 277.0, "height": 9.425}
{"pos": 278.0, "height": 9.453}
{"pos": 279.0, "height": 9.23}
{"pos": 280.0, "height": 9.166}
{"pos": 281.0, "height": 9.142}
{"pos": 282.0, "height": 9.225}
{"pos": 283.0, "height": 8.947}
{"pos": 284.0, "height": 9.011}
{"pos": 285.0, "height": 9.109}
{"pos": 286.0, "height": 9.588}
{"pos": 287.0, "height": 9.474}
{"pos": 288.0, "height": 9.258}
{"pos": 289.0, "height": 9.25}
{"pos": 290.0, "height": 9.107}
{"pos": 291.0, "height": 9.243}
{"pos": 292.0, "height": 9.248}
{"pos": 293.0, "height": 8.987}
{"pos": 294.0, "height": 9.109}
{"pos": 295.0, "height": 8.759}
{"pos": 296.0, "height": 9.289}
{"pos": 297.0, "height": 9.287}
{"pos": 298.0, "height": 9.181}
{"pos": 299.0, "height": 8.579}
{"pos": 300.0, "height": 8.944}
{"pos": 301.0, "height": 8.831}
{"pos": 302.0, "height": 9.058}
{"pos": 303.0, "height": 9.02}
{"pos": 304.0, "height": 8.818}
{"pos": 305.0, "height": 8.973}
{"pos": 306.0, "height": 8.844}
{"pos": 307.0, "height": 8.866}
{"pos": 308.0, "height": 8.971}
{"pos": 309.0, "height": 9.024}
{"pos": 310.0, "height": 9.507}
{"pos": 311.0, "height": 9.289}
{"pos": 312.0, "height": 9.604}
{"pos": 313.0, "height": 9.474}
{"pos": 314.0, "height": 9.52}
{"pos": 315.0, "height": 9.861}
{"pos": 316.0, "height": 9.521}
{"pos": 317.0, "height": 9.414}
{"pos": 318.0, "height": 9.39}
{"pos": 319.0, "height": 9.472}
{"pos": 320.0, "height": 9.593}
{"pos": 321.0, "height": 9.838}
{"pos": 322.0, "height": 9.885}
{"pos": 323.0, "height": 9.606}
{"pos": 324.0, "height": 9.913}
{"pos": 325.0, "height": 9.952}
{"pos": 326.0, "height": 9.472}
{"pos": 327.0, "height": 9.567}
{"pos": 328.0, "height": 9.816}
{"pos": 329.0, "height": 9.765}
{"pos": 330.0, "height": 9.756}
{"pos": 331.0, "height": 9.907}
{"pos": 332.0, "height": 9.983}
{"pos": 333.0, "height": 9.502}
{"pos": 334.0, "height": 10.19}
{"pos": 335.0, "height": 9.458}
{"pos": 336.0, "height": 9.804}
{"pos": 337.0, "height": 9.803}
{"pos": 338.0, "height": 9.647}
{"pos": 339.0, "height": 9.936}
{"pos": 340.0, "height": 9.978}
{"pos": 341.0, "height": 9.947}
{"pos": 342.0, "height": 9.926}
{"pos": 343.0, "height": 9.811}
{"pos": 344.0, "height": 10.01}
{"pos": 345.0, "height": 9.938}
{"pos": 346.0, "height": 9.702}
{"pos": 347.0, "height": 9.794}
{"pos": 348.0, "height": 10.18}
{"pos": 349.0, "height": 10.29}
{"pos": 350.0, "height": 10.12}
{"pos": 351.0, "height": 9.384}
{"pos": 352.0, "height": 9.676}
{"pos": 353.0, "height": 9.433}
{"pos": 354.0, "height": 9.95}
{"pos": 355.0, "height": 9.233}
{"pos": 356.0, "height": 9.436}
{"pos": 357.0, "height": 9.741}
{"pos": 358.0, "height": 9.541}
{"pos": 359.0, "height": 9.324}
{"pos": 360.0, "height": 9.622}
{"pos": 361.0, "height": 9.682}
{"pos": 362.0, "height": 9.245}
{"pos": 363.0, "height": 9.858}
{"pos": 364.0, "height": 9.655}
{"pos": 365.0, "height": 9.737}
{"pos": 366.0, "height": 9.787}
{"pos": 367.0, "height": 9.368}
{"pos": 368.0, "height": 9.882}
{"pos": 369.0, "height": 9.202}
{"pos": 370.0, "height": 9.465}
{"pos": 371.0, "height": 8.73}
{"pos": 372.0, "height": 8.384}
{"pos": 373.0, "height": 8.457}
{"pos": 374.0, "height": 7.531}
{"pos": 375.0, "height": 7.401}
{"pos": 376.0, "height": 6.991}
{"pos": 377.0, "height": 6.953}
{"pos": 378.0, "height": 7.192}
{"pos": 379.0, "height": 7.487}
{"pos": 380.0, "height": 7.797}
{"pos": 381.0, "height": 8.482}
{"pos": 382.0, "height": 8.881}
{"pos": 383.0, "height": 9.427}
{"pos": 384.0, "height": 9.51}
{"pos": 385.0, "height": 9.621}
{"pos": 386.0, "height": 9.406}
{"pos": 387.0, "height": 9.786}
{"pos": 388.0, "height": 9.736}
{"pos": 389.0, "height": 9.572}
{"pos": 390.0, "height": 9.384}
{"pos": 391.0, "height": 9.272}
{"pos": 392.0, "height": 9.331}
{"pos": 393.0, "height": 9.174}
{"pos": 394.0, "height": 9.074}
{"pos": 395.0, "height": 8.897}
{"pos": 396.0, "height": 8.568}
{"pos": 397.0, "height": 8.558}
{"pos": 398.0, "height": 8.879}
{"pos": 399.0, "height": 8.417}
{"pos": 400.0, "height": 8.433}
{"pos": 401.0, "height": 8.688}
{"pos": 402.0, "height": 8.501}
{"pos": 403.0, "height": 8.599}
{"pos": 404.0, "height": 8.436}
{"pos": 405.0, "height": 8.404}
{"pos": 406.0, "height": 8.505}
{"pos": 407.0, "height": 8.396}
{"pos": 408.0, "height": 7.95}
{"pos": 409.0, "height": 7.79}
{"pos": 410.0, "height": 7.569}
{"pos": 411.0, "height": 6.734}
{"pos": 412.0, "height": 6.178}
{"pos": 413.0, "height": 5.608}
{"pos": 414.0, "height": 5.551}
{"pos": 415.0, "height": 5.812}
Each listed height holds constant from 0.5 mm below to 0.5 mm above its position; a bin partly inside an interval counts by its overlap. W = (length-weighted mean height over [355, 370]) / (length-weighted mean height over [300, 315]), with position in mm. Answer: 1.05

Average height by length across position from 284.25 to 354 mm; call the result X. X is 9.5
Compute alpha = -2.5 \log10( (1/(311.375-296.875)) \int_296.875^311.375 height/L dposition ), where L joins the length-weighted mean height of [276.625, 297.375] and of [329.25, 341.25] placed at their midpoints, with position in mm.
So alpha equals 0.05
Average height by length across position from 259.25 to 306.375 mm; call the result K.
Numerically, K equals 9.26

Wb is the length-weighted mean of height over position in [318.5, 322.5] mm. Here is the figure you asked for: 9.7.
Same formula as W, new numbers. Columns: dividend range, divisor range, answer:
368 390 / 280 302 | 0.95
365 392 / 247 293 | 0.93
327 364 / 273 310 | 1.07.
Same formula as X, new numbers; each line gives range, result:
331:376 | 9.52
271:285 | 9.33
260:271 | 9.48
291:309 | 8.99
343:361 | 9.73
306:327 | 9.49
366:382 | 8.29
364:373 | 9.29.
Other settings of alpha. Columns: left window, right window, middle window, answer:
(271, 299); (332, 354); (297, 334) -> 0.02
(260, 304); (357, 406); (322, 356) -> -0.09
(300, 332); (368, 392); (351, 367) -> -0.08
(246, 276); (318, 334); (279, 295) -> 0.05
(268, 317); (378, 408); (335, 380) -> -0.04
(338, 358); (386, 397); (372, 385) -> 0.17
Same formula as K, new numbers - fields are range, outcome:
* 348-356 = 9.74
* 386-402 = 9.05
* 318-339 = 9.74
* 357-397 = 8.96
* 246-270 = 9.5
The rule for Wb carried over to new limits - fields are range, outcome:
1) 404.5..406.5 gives 8.45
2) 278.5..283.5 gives 9.14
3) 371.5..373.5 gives 8.42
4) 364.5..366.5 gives 9.76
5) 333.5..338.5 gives 9.78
